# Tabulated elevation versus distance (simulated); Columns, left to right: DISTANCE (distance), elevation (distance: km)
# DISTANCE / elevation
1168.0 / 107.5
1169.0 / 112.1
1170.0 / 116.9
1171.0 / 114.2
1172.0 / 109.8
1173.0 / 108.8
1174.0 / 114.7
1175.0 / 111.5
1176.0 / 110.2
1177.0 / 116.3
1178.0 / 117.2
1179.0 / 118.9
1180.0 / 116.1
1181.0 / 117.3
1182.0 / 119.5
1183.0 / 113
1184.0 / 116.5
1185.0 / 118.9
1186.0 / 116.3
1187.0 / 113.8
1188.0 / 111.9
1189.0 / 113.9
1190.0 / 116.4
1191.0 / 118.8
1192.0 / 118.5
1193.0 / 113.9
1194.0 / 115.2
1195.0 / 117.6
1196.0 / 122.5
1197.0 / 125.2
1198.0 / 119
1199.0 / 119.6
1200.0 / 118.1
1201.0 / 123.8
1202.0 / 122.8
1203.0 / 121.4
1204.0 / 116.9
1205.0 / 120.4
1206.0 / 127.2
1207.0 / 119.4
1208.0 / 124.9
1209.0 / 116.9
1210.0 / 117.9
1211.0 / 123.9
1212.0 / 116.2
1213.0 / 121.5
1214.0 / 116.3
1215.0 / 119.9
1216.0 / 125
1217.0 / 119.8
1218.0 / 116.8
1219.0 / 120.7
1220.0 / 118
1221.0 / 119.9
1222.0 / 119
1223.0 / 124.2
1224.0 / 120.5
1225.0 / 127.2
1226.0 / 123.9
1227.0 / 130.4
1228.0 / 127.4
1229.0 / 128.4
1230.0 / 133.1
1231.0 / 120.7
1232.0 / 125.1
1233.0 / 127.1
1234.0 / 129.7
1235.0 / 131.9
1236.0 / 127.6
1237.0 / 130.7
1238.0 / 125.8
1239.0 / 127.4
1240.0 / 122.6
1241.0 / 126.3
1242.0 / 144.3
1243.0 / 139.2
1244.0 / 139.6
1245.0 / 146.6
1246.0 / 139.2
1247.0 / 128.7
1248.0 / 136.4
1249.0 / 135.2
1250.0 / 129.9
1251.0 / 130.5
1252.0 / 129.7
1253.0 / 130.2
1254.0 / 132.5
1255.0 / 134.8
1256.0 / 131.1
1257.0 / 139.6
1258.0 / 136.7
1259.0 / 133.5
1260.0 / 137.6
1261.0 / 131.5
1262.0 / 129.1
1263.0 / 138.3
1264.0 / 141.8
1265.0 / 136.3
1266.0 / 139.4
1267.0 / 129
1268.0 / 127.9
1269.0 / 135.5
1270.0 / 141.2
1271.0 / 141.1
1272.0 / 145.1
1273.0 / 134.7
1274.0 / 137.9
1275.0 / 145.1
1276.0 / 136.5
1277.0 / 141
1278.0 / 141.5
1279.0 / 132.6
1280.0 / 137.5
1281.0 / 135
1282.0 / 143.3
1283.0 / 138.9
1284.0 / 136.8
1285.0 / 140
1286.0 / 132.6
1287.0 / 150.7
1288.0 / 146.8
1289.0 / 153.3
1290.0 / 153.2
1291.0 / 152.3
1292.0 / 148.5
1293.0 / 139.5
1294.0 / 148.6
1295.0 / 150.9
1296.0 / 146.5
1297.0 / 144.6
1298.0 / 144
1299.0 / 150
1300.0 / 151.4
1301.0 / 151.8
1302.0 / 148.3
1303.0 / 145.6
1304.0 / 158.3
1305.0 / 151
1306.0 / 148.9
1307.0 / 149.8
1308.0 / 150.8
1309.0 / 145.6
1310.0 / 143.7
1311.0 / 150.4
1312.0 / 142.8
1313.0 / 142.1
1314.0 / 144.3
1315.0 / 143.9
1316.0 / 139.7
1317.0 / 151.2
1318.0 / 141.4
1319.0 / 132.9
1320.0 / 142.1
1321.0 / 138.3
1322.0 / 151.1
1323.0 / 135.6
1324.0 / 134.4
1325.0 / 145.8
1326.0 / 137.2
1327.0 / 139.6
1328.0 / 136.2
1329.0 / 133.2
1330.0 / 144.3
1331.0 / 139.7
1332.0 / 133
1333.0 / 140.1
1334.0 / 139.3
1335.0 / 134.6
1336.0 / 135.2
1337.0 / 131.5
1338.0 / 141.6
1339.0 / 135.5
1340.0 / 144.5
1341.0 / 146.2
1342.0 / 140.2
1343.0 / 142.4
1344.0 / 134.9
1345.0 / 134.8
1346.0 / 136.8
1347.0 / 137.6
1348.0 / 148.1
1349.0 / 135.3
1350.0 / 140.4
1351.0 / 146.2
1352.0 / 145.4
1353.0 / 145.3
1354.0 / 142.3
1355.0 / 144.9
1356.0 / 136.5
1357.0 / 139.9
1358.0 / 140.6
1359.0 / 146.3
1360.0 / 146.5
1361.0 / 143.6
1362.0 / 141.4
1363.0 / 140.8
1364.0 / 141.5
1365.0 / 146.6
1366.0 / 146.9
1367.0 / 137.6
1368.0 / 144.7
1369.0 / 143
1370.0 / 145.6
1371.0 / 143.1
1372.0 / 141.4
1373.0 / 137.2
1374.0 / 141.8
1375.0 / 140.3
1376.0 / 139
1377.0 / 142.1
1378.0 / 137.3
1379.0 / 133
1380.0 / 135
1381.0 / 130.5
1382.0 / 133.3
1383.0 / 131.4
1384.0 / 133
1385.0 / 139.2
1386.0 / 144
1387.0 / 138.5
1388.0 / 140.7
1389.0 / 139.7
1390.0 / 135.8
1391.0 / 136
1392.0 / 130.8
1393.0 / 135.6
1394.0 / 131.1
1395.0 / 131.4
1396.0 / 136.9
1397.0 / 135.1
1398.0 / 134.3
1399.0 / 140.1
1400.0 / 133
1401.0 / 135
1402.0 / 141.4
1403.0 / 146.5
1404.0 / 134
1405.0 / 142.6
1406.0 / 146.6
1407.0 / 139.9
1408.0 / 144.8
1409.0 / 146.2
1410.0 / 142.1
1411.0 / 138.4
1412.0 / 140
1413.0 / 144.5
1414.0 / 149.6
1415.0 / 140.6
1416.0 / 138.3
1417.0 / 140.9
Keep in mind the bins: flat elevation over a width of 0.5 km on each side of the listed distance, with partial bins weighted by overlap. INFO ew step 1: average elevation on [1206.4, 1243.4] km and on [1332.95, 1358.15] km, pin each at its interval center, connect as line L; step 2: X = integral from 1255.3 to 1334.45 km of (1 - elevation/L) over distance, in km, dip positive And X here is -4.9 km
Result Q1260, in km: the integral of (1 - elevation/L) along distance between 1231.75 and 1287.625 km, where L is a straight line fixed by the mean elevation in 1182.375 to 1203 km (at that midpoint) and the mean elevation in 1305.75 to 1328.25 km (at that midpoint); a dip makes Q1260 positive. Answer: -1.6 km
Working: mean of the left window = 118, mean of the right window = 143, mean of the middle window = 135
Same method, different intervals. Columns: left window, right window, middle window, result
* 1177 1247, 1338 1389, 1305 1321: -1.2 km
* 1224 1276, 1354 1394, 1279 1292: -0.8 km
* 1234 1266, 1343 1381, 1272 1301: -1.6 km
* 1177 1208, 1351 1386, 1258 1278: -1.4 km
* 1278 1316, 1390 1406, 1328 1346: 0.5 km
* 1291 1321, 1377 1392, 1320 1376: 0.1 km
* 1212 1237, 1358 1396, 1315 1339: -0.9 km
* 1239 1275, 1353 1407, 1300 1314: -1.2 km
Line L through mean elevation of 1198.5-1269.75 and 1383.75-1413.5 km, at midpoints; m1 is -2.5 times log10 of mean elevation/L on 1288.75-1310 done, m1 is -0.130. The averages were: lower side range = 128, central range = 149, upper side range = 139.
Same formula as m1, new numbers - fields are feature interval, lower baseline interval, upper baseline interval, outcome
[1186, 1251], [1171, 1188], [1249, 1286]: 0.00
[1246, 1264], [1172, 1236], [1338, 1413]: -0.07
